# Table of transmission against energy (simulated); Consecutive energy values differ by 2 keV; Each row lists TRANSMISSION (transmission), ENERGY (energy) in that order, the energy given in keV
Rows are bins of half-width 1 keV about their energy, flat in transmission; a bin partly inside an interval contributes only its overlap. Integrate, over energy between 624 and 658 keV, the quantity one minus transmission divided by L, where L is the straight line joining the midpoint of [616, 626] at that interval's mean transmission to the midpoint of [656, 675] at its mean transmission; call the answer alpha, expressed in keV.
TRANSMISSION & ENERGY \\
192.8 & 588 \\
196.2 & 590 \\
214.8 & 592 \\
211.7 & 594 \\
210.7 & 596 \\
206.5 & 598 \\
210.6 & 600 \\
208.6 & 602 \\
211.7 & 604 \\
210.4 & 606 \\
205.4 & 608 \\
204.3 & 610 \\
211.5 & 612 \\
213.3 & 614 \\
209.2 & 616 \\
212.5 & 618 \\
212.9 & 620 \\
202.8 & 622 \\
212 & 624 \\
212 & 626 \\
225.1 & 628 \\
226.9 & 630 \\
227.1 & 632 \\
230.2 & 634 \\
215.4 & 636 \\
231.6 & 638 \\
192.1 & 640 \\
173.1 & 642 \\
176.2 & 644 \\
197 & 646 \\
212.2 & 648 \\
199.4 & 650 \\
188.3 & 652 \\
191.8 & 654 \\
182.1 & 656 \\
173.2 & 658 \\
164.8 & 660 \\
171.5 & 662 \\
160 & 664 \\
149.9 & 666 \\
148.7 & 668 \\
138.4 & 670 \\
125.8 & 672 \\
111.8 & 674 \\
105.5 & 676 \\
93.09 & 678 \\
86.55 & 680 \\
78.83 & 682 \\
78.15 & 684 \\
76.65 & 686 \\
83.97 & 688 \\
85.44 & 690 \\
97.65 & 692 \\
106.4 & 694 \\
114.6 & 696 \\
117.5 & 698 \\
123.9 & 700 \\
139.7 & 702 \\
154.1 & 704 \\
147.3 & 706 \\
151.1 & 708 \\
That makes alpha -3.84 keV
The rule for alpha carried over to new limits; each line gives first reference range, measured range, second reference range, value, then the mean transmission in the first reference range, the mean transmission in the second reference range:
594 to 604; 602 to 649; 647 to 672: -4.17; 210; 171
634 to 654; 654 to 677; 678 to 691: -2.03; 200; 82.5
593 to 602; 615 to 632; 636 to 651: -0.97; 210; 199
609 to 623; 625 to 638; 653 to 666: -1.82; 210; 172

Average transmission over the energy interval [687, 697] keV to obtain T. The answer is 97.6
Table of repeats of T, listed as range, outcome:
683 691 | 81.1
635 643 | 203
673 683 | 95.2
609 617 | 210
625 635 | 224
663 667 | 155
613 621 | 212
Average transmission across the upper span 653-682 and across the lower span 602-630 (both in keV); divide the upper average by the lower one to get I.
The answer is 0.7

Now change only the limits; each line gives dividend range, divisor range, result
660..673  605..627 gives 0.72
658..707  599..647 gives 0.57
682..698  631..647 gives 0.45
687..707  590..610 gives 0.56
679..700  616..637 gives 0.43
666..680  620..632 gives 0.56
